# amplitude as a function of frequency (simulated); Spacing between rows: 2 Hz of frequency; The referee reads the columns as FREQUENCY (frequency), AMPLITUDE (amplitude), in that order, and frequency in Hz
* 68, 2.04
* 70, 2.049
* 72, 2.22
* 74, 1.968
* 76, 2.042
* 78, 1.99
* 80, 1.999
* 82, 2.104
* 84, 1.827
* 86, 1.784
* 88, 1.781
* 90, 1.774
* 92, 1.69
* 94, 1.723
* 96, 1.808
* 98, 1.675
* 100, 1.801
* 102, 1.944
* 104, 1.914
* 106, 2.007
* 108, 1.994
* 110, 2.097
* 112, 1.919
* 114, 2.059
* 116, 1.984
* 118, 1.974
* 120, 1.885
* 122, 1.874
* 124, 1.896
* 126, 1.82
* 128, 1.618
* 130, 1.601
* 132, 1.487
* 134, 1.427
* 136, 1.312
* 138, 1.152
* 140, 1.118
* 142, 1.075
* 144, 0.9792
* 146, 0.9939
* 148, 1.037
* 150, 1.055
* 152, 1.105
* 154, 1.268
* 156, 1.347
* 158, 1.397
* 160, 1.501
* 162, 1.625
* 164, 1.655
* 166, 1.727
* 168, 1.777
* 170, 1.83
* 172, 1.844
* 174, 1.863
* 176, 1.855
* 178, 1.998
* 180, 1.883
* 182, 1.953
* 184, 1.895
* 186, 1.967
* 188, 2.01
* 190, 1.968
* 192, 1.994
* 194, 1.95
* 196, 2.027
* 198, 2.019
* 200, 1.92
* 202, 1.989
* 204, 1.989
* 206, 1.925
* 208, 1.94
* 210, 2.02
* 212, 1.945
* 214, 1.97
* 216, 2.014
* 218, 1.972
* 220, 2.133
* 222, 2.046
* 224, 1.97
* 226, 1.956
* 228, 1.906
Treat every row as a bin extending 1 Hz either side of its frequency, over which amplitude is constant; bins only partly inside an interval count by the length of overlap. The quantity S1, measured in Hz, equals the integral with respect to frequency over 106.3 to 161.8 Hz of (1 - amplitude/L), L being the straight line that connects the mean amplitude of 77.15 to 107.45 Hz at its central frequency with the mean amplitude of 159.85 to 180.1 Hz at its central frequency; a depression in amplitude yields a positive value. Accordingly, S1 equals 9.00 Hz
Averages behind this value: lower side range 1.86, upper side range 1.78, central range 1.53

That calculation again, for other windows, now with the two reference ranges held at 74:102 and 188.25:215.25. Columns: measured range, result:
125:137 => 2.2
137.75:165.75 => 9.8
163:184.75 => 1.1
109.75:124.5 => -0.6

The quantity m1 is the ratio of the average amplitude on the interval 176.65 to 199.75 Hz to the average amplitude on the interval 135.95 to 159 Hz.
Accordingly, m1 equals 1.7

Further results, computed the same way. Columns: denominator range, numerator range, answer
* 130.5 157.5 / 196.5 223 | 1.67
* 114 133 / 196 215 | 1.09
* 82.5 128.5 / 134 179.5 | 0.77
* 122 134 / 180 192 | 1.16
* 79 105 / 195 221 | 1.09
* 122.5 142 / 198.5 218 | 1.33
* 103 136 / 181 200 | 1.08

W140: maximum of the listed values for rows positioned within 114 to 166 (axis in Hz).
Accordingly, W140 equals 2.059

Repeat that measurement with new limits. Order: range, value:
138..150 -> 1.152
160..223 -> 2.133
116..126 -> 1.984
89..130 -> 2.097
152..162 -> 1.625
